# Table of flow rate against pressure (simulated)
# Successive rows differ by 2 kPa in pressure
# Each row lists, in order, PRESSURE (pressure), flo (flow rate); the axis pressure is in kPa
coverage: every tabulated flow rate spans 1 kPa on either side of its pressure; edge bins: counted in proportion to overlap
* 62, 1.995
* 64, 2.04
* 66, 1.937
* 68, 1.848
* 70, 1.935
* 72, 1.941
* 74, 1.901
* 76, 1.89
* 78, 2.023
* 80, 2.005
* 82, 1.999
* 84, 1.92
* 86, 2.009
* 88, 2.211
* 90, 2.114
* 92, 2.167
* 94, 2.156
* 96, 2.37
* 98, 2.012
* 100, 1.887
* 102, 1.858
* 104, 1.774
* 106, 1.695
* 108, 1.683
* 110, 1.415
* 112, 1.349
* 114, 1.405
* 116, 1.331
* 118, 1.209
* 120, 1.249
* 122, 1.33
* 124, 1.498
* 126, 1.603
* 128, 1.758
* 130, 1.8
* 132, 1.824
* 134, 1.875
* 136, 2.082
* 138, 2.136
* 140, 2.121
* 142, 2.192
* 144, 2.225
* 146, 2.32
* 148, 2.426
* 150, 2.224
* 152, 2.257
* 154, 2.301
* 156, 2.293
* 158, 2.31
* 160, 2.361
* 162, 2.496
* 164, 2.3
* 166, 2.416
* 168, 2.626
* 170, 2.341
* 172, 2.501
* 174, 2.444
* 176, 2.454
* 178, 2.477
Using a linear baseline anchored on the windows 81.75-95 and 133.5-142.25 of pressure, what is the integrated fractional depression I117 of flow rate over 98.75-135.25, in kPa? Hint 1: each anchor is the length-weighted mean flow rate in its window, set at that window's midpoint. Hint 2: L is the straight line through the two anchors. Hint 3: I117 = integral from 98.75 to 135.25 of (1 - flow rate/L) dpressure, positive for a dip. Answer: 8.6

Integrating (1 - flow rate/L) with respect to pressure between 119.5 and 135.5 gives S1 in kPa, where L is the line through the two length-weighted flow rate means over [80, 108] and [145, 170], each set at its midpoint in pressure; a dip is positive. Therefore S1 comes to 4.0 kPa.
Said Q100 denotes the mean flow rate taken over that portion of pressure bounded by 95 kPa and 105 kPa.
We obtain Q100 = 1.98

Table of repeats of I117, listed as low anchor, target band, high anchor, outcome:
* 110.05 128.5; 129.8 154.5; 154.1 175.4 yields -3.1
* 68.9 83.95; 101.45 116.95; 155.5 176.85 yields 4.1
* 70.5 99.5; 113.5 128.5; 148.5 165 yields 5.3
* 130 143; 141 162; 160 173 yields -0.7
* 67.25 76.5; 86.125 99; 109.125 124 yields -4.1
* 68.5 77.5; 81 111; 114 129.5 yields -4.6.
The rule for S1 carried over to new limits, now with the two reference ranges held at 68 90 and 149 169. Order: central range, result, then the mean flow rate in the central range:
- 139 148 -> 0.19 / 2.24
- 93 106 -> 0.58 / 1.99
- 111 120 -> 3.50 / 1.32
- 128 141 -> 1.67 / 1.96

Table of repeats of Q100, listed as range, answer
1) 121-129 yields 1.55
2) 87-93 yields 2.16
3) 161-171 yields 2.44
